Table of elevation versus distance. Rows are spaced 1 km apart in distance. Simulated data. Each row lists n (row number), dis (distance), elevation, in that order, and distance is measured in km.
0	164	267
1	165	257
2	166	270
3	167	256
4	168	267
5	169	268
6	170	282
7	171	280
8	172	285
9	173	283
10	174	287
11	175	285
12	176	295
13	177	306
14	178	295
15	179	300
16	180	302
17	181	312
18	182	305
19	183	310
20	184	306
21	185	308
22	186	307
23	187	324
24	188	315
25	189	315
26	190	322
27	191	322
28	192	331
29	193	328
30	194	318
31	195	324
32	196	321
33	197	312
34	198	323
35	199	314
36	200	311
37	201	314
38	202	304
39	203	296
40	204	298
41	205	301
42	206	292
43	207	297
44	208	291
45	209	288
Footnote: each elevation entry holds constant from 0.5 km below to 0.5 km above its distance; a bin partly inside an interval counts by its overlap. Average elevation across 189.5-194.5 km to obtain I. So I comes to 324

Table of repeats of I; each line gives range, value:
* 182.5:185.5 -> 308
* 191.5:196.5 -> 324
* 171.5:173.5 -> 284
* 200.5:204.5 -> 303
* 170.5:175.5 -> 284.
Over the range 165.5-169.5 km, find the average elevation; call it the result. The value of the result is 265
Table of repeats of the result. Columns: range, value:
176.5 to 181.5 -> 303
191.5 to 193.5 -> 330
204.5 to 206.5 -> 296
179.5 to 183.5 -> 307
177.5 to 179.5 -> 298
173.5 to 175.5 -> 286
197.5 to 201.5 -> 316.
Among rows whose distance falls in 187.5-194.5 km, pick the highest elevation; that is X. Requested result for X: 331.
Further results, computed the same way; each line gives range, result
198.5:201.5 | 314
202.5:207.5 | 301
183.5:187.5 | 324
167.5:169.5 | 268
